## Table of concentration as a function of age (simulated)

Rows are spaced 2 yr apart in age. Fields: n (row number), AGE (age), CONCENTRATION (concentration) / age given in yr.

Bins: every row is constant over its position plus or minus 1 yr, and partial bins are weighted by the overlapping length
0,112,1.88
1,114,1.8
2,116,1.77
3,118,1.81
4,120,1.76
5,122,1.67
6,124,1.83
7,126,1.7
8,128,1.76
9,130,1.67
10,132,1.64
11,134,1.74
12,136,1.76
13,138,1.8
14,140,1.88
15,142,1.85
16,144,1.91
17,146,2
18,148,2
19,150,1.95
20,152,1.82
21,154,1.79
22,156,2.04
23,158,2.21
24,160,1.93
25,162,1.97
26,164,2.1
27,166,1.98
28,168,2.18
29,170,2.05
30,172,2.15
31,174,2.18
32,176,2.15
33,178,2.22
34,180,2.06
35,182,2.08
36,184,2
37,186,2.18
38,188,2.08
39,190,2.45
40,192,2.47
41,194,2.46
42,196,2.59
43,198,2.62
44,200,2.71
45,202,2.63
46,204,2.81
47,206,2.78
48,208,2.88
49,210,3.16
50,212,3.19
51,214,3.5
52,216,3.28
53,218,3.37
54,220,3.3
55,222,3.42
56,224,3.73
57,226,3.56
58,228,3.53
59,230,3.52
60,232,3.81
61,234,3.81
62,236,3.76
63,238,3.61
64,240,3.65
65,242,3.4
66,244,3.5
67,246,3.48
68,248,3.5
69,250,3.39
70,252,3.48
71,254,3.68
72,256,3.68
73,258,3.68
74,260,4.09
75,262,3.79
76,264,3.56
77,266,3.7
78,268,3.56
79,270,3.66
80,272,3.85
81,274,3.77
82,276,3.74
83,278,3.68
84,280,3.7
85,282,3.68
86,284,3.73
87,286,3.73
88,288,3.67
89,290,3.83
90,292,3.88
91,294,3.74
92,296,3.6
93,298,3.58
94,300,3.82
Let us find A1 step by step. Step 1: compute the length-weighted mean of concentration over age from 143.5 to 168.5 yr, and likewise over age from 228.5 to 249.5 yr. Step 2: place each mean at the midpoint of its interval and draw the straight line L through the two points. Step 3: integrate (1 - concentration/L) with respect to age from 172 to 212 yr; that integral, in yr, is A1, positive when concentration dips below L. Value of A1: 3.5 yr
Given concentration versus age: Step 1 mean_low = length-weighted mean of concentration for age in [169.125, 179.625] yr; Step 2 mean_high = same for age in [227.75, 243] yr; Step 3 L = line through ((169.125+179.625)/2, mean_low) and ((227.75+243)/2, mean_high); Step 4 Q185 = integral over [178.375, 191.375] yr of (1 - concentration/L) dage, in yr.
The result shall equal 1.3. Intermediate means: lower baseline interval 2.15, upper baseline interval 3.64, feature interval 2.15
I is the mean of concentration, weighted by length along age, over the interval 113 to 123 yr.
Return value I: 1.76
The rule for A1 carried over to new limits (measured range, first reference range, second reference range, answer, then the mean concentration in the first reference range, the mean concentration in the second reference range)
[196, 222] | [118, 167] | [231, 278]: -0.7 yr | 1.86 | 3.66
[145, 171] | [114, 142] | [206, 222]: 3.0 yr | 1.76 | 3.22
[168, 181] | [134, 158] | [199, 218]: 1.4 yr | 1.9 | 3.01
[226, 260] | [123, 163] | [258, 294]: -3.5 yr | 1.86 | 3.74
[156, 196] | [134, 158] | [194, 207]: 2.8 yr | 1.9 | 2.67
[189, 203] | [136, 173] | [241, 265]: 0.5 yr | 1.97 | 3.6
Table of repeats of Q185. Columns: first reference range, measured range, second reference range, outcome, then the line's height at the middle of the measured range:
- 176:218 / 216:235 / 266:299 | -3.60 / 2.98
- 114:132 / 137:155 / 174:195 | 0.28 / 1.92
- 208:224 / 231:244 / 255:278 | -0.63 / 3.49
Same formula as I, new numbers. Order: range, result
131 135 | 1.69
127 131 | 1.71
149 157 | 1.9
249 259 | 3.58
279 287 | 3.71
